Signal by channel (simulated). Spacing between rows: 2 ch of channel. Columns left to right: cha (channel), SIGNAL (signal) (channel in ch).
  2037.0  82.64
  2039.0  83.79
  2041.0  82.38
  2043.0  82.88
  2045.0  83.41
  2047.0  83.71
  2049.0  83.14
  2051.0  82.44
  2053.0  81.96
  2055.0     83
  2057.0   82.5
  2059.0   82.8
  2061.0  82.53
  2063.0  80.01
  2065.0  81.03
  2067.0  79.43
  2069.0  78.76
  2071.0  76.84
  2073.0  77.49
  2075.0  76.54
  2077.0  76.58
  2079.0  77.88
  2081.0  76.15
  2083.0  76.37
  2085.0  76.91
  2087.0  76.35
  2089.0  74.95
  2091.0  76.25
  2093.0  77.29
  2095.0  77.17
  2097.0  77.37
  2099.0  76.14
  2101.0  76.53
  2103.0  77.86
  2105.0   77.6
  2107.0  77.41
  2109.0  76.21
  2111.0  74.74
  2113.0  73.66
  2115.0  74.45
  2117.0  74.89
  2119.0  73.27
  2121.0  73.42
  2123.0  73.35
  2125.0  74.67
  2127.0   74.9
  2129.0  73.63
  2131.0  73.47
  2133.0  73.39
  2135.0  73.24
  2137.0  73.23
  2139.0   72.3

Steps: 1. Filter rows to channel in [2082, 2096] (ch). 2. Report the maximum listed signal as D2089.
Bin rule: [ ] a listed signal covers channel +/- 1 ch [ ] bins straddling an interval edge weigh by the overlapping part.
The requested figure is 77.29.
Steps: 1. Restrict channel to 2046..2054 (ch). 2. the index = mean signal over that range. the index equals 82.8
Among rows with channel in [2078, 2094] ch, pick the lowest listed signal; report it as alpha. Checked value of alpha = 74.95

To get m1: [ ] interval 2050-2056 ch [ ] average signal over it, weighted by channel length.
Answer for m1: 82.5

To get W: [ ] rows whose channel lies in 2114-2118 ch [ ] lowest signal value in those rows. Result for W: 74.45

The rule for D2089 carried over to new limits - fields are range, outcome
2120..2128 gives 74.9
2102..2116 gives 77.86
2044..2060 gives 83.71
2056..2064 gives 82.8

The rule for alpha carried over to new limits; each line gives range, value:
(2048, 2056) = 81.96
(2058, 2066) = 80.01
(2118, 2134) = 73.27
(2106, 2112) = 74.74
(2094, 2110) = 76.14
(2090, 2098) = 76.25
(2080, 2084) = 76.15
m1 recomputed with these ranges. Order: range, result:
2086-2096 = 76.4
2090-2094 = 76.8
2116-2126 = 73.9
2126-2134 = 73.8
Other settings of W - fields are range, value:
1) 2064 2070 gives 78.76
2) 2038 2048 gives 82.38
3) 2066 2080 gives 76.54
